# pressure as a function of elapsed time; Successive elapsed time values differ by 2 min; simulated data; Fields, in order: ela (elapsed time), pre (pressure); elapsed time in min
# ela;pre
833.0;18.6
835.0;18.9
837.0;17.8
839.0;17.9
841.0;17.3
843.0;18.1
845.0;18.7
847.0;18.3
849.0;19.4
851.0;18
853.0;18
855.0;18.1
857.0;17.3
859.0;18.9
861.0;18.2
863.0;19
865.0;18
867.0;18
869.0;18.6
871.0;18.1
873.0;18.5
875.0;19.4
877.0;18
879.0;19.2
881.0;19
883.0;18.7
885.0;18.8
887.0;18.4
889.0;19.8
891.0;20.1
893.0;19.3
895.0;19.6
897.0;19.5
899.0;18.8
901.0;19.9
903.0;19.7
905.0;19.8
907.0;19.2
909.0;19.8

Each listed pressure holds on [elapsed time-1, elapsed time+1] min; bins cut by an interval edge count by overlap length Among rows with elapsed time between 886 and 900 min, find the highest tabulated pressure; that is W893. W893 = 20.1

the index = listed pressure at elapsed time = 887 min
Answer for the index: 18.4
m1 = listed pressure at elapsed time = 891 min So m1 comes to 20.1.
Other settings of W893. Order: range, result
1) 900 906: 19.9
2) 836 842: 17.9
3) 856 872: 19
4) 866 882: 19.4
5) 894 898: 19.6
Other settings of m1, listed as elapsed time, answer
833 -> 18.6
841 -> 17.3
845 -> 18.7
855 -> 18.1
